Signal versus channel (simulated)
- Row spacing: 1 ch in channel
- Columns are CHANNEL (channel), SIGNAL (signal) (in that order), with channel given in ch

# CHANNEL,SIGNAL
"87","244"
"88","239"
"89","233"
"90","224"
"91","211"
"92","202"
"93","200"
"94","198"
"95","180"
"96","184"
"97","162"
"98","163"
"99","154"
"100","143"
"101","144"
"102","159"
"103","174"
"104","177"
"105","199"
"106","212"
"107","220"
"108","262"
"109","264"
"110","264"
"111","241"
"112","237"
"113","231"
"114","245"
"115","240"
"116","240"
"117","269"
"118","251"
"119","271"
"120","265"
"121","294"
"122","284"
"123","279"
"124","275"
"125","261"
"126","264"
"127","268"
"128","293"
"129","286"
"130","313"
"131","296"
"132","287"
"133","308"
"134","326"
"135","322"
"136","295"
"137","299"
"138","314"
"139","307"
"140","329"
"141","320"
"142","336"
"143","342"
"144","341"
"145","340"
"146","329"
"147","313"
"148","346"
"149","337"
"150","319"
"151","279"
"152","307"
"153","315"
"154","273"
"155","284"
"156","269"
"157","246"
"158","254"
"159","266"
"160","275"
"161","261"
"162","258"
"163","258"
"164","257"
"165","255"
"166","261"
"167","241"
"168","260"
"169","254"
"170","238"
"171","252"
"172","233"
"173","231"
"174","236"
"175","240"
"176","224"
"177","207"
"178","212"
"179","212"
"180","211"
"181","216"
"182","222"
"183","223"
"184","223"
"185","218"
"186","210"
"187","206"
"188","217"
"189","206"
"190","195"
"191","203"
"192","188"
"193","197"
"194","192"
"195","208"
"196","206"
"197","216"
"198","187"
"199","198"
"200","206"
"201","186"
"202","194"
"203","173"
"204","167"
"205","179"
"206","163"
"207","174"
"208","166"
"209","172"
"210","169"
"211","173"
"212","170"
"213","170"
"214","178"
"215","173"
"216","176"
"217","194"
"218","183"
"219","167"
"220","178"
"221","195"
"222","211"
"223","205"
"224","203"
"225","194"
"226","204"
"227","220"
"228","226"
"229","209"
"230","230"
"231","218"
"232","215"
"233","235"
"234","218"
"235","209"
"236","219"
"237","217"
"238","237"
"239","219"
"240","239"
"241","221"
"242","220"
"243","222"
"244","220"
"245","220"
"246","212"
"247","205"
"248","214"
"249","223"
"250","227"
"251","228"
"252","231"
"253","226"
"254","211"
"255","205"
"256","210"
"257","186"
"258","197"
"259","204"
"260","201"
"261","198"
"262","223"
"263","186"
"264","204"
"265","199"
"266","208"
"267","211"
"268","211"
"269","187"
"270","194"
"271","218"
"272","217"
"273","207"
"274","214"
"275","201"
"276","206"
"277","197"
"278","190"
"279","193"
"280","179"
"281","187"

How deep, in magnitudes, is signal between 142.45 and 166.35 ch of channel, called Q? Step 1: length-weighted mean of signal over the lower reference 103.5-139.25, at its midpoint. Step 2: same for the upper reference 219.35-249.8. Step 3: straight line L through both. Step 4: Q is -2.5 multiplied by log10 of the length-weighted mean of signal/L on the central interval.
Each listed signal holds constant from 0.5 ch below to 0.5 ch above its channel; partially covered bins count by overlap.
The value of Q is -0.15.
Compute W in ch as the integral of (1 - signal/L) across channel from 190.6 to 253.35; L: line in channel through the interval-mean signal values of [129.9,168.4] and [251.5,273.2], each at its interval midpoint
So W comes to 9.21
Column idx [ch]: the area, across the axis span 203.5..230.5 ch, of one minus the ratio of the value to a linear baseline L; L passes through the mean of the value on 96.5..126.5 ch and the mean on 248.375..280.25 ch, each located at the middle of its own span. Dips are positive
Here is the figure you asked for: 3.3 ch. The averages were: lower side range 228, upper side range 206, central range 187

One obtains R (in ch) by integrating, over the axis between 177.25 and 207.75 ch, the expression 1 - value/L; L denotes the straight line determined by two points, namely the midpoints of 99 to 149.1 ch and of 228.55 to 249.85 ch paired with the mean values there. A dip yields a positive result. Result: 5.2 ch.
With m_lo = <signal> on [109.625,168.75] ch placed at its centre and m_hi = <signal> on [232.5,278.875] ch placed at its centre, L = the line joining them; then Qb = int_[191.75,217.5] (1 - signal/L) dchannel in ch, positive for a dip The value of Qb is 6.4 ch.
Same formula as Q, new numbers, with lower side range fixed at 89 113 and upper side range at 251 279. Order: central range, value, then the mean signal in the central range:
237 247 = -0.09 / 222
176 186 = -0.07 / 216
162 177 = -0.21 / 245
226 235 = -0.08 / 220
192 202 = 0.02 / 199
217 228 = 0.04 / 197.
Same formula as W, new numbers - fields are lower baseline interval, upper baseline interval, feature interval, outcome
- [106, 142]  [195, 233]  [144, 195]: -3.15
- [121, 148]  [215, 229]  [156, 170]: 0.66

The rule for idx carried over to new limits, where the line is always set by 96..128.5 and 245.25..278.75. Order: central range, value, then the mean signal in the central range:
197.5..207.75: 1.6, 182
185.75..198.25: 0.9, 203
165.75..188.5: -0.7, 228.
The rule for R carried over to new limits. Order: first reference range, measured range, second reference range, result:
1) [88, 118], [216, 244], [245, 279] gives -0.41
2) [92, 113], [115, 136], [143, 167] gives -3.88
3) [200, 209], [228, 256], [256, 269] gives -3.95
